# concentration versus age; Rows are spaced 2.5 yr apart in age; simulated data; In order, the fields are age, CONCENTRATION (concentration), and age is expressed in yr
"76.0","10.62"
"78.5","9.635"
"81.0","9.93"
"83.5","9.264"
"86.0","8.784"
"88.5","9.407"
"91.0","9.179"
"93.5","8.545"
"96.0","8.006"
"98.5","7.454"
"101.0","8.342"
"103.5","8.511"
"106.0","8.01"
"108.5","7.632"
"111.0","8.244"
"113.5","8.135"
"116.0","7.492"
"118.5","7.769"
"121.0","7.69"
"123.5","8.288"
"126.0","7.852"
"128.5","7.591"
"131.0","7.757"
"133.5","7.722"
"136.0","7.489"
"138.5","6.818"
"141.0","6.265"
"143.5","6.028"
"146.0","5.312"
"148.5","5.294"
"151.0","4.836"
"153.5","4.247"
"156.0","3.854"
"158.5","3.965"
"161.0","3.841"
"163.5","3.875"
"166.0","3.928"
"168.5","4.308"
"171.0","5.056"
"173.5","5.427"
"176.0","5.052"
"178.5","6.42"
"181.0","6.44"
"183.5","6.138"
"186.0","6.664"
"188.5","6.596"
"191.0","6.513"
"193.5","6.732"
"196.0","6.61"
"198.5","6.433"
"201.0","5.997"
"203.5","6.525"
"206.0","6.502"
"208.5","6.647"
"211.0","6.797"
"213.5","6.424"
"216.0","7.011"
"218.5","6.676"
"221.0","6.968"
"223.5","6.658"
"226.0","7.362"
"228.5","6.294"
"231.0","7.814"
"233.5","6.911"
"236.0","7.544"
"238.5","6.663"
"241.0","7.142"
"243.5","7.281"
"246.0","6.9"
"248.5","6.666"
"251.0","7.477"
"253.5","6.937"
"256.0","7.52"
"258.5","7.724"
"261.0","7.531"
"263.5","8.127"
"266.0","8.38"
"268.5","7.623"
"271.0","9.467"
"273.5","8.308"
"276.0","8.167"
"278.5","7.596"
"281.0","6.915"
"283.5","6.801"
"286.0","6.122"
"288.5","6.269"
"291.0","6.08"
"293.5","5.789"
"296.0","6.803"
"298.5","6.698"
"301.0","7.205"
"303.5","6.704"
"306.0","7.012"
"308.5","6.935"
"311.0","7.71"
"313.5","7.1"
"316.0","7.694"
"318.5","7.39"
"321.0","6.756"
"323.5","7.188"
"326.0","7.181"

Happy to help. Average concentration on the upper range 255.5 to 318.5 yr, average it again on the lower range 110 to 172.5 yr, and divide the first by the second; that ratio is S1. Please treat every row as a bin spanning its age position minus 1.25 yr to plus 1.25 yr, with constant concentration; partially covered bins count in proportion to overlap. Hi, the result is 1.19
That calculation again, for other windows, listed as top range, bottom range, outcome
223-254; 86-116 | 0.85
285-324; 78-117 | 0.80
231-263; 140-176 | 1.53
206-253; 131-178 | 1.32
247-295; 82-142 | 0.91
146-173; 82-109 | 0.52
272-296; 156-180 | 1.49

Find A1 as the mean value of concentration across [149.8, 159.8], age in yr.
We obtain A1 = 4.22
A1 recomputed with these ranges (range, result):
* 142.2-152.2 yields 5.37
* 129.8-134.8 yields 7.74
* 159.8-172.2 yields 4.2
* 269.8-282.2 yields 8.09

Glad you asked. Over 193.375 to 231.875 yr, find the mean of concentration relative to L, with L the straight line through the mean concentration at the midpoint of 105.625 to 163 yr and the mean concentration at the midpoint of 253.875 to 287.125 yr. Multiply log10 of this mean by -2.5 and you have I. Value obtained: 0.08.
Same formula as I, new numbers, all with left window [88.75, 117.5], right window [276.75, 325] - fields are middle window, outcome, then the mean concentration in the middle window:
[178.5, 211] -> 0.169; 6.49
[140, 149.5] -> 0.352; 5.72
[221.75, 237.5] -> 0.041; 7.09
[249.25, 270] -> -0.073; 7.66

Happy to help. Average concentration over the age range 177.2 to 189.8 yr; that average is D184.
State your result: 6.45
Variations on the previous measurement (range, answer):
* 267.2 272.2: 8.53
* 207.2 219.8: 6.71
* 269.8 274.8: 8.87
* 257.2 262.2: 7.63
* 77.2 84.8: 9.61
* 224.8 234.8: 7.1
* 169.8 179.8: 5.5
